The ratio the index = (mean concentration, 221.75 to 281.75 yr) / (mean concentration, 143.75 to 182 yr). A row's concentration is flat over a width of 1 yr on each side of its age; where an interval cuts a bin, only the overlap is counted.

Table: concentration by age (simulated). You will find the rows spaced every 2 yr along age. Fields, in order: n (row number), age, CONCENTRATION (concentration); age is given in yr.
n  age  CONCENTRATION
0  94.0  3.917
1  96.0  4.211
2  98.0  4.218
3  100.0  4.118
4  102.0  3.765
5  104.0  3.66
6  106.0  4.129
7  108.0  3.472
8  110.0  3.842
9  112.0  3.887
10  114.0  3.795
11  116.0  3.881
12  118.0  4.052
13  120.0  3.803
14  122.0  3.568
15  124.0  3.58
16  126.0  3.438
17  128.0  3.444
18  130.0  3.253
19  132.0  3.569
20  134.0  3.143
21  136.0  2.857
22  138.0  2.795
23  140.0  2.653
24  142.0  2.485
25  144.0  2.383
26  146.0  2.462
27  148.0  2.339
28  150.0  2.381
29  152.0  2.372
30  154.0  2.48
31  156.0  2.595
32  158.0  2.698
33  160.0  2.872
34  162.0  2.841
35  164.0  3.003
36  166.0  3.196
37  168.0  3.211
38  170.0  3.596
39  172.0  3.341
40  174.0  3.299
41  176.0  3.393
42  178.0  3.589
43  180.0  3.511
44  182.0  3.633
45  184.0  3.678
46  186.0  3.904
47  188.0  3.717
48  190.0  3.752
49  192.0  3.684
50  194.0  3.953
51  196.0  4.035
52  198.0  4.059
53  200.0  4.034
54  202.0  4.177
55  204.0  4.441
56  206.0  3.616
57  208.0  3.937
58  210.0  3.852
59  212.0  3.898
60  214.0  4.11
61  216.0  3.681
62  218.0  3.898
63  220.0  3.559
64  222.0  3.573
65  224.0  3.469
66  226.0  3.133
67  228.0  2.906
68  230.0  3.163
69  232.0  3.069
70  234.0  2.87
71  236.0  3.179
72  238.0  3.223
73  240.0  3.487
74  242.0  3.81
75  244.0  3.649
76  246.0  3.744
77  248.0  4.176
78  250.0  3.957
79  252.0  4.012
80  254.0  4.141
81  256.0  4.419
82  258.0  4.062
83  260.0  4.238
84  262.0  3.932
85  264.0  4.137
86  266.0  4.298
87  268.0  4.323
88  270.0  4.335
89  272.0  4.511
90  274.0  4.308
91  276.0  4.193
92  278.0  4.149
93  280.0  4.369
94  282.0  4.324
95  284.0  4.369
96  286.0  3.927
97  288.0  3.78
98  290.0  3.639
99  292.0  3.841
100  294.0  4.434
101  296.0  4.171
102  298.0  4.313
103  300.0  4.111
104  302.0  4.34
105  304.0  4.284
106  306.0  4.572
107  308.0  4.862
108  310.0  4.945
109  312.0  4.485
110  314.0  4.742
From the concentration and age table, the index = 1.30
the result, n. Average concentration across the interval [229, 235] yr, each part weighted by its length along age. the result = 3.03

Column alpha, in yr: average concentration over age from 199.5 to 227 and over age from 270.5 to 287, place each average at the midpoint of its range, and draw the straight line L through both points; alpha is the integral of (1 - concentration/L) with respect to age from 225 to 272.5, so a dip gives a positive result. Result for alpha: 3.4 yr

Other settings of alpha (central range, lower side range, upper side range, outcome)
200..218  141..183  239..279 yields -2.42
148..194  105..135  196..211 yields 7.96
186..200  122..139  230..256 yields -1.66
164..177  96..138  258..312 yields 1.82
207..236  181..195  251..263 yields 3.24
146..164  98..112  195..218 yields 6.11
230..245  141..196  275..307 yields 1.65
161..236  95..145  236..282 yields 4.65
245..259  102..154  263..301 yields -0.24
